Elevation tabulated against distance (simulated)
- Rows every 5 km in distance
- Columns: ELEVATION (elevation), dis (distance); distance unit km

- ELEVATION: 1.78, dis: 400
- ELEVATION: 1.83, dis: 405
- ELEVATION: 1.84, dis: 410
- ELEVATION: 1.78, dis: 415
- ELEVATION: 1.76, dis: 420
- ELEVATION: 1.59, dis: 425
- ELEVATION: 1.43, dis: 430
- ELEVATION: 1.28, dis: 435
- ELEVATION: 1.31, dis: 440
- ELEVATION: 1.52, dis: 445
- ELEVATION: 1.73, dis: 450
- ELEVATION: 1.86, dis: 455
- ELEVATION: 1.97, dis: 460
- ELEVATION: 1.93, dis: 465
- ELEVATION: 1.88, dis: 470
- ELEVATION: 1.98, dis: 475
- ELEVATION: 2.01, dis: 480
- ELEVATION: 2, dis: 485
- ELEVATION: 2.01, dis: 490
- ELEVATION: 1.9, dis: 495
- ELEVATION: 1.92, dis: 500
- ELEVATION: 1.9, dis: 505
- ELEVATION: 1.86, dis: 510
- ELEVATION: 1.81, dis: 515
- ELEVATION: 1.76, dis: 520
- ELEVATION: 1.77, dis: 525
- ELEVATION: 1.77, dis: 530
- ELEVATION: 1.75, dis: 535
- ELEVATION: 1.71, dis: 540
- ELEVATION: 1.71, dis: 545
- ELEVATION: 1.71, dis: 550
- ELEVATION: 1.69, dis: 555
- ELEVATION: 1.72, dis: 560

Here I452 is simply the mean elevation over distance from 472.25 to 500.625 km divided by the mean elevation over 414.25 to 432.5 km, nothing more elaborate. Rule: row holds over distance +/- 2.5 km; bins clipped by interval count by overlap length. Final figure 1.21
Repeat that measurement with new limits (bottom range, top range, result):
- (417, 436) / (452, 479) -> 1.25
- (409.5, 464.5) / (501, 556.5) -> 1.08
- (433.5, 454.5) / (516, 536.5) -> 1.17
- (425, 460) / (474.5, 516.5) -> 1.24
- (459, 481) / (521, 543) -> 0.90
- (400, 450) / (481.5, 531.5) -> 1.16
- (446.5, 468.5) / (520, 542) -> 0.94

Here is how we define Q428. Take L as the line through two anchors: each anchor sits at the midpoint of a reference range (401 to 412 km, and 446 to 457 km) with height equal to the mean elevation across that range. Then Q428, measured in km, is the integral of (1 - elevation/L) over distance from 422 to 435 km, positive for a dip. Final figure 2.3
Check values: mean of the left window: 1.83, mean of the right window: 1.75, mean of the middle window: 1.48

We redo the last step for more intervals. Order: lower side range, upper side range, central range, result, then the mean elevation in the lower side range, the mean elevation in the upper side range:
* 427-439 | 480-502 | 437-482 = -4.1 km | 1.36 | 1.96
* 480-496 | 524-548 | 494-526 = 0.4 km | 1.98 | 1.74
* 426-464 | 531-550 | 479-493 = -3.0 km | 1.6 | 1.73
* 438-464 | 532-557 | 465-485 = -3.0 km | 1.7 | 1.72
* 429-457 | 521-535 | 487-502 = -2.5 km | 1.52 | 1.77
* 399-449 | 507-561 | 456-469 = -2.1 km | 1.61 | 1.75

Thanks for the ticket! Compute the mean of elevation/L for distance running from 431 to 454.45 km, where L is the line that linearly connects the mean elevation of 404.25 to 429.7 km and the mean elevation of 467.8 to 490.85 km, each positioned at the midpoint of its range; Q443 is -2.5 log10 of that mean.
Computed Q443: 0.22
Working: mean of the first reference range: 1.73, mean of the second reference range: 1.97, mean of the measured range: 1.49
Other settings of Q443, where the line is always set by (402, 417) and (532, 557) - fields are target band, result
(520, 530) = -0.023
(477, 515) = -0.108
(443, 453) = 0.092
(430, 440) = 0.331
